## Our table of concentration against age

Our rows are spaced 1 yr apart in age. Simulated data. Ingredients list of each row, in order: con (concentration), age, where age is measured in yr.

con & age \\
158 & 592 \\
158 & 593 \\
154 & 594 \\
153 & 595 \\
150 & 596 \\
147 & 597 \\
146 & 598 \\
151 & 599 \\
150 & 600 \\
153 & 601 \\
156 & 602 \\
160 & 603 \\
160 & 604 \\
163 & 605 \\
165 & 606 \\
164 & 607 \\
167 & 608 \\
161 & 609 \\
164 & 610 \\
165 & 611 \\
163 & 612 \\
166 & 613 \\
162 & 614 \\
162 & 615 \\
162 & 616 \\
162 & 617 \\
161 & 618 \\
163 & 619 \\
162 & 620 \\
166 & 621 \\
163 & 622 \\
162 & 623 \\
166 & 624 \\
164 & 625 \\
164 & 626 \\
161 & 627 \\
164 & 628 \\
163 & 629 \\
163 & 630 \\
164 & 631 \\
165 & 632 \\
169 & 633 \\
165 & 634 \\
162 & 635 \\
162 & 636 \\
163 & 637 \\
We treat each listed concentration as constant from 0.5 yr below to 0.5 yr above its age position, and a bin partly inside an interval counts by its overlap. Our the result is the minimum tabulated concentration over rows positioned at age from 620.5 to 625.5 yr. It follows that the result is 162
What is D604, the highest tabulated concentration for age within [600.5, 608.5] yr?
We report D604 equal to 167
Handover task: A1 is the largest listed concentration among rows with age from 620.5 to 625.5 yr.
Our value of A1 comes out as 166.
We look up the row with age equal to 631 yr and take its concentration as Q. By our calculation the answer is 164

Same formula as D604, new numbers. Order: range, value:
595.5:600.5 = 151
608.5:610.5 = 164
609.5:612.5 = 165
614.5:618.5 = 162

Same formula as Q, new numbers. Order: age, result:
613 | 166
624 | 166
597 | 147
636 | 162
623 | 162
